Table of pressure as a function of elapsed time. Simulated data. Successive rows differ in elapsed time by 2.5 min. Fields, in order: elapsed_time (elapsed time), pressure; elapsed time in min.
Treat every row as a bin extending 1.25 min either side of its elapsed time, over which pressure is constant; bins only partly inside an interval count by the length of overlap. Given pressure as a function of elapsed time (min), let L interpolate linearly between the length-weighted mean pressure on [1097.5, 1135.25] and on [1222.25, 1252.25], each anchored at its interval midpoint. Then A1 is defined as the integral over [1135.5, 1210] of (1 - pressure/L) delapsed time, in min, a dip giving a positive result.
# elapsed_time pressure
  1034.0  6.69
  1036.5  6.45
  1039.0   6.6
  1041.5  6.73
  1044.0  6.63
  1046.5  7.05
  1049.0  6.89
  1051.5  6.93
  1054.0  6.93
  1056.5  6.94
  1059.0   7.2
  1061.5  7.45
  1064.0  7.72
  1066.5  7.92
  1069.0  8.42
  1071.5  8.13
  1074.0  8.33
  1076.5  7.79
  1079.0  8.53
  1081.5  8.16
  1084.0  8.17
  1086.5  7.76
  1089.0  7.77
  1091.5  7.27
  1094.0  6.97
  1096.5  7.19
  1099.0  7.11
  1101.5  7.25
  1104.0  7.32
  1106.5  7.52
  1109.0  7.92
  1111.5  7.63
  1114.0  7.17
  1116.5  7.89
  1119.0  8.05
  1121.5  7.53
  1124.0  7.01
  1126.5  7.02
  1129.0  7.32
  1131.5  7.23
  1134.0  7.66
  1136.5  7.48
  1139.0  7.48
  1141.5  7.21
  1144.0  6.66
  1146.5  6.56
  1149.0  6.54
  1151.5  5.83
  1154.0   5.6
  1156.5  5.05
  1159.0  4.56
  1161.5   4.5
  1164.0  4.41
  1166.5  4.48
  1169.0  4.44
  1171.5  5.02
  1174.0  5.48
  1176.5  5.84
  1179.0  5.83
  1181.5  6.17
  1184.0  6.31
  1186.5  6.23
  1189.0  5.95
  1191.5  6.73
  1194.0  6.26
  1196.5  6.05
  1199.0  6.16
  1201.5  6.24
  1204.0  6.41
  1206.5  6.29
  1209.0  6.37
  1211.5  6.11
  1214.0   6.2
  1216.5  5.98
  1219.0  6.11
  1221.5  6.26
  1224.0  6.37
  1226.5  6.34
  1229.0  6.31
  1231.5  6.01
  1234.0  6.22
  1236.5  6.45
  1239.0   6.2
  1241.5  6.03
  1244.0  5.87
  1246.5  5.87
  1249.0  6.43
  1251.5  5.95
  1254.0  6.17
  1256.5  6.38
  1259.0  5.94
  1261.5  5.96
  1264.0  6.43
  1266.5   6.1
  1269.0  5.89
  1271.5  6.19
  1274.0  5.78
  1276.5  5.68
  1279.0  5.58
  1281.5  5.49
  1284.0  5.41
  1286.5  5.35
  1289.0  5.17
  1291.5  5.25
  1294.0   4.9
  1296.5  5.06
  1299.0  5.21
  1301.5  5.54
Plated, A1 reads 9.9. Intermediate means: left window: 7.44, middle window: 5.93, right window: 6.18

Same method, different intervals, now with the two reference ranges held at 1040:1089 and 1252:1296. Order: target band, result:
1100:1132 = -1.5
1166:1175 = 2.4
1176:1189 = 0.9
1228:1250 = -0.4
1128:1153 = -0.3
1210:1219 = 0.2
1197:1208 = 0.2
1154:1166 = 3.6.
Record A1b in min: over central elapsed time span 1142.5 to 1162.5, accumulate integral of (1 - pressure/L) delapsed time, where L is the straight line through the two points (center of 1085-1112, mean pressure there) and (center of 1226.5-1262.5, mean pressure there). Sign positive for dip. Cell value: 3.63 min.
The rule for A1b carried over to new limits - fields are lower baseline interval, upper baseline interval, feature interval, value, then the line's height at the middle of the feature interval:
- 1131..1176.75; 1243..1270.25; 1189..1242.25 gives -2.1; 6.01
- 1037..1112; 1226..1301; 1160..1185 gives 5.2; 6.62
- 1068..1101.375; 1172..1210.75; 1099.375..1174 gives 5.0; 6.98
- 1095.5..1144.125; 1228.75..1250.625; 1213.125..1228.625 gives 0.3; 6.34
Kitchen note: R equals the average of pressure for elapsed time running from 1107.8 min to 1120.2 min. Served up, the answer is 7.73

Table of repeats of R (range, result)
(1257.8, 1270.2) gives 6.07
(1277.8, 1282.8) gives 5.53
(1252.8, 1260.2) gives 6.16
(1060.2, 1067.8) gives 7.7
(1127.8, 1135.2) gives 7.4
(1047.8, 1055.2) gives 6.92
